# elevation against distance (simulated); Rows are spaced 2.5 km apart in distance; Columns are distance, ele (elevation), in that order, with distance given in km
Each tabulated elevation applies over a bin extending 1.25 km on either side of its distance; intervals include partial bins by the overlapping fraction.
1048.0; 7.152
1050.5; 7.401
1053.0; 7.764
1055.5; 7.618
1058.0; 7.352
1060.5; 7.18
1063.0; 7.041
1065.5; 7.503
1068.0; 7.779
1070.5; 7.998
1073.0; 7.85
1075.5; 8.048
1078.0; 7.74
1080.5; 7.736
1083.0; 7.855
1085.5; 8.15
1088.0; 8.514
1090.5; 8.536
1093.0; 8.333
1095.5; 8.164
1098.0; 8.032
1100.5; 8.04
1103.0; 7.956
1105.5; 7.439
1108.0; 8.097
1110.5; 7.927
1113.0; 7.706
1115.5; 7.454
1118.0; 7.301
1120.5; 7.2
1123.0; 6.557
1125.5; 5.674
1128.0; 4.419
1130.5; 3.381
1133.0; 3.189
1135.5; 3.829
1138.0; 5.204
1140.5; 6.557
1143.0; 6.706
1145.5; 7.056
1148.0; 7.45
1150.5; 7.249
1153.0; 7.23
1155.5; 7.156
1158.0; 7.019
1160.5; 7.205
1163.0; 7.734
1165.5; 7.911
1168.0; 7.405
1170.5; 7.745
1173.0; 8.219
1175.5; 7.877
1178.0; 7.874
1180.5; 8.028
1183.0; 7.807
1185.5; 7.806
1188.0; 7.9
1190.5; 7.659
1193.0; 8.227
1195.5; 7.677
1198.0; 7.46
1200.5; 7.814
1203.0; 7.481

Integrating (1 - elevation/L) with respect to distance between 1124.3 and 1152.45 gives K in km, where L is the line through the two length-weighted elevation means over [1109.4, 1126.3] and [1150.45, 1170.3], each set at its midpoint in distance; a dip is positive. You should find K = 6.6 km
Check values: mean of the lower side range 7.15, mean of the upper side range 7.39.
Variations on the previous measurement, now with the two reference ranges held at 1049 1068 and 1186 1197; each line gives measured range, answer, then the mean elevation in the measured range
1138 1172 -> 2.39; 7.19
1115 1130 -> 2.75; 6.23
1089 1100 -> -1.04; 8.26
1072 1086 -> -0.73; 7.88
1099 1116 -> -0.53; 7.82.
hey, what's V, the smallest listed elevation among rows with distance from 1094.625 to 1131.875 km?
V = 3.381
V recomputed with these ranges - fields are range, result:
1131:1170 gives 3.189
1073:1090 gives 7.736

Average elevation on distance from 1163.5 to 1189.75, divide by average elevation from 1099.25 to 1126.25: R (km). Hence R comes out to 1.06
